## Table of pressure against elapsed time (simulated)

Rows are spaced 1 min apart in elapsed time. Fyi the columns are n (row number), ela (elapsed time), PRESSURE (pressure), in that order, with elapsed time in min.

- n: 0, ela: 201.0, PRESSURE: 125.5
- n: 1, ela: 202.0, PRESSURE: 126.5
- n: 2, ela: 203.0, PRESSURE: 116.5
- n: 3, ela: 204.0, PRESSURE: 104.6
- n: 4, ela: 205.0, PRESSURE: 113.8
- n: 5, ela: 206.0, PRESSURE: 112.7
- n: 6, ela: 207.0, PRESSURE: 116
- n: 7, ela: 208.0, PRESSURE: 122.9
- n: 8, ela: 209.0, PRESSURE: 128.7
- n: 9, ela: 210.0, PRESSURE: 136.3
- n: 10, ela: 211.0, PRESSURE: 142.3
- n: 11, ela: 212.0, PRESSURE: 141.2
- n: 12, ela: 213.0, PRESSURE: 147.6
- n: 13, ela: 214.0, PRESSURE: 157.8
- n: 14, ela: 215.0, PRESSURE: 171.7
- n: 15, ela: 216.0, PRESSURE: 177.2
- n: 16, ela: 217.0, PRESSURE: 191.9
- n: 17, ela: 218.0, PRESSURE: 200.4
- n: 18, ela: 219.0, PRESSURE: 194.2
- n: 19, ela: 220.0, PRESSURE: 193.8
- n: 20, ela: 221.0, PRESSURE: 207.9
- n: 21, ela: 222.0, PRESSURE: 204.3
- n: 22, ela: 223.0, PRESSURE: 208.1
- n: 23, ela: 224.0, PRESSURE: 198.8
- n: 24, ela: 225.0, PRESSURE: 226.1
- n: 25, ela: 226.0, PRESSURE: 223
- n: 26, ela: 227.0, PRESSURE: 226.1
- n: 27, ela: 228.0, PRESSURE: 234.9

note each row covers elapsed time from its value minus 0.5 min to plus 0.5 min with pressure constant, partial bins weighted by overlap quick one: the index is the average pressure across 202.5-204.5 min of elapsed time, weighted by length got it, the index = 111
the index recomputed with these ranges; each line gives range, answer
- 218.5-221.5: 199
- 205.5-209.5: 120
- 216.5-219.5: 196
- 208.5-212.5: 137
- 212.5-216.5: 164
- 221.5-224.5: 204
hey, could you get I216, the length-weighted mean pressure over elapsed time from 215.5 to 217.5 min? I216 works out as 185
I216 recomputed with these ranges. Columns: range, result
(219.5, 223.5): 204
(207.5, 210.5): 129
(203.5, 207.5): 112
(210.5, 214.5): 147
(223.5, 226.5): 216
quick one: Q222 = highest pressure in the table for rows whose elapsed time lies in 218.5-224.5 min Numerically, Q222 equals 208.1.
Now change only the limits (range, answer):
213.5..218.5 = 200.4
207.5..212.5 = 142.3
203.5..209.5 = 128.7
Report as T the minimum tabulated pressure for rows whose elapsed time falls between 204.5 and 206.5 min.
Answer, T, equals 112.7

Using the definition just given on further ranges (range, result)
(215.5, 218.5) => 177.2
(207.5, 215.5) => 122.9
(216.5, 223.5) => 191.9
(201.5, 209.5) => 104.6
